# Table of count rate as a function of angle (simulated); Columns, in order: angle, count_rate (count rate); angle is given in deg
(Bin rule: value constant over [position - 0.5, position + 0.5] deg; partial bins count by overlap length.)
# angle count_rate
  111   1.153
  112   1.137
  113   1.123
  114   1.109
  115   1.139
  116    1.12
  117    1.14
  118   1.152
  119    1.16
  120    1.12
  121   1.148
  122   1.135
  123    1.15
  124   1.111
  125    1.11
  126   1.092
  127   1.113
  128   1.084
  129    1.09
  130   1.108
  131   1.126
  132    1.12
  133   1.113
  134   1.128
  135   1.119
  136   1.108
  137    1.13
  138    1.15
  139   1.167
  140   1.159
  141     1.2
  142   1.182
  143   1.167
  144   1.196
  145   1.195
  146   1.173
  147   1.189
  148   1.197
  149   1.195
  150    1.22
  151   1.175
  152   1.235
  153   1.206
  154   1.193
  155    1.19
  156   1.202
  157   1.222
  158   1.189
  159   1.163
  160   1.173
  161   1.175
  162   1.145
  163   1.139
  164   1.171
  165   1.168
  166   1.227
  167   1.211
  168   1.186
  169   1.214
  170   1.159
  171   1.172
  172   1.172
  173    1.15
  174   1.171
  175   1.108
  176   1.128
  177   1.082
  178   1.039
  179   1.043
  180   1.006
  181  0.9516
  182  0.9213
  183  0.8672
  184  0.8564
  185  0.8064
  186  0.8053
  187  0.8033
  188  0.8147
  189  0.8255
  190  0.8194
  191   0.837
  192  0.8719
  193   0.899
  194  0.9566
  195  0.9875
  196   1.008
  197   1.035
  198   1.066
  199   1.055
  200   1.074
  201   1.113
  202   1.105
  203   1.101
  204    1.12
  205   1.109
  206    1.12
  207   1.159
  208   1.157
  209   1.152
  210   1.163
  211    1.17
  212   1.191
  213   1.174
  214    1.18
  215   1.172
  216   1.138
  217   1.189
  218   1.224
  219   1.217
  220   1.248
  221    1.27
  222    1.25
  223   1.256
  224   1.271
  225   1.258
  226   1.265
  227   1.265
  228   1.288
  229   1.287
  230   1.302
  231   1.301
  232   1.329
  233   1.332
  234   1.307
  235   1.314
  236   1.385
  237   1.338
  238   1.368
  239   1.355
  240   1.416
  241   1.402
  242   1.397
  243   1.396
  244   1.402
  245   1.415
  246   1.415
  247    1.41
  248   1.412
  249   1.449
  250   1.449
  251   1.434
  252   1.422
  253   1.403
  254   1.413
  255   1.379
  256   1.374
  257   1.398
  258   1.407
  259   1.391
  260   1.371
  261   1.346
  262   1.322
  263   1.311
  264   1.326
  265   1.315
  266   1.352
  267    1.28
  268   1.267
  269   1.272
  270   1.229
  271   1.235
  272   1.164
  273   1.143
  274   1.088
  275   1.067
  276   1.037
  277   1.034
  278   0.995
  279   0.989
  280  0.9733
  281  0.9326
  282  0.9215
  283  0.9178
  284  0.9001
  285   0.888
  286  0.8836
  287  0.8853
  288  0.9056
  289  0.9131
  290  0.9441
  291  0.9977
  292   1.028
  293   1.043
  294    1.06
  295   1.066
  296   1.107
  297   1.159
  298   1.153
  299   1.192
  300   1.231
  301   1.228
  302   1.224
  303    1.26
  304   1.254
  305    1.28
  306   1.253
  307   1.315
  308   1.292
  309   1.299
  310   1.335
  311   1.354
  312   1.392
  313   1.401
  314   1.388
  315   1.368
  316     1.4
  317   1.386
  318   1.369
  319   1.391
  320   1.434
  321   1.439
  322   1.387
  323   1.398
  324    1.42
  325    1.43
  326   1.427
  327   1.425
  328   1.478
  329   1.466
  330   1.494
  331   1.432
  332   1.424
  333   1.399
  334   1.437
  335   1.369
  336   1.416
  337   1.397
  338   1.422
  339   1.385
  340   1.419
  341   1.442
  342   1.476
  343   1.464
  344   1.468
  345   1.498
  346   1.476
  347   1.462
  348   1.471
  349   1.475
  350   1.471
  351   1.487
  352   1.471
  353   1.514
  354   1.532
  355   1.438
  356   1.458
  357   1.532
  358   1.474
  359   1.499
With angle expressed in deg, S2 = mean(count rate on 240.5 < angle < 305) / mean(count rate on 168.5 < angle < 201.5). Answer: 1.21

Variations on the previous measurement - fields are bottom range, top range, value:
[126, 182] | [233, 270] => 1.19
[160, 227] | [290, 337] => 1.20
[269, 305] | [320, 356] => 1.36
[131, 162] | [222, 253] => 1.15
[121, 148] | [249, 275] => 1.16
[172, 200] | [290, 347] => 1.38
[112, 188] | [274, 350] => 1.12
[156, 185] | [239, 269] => 1.24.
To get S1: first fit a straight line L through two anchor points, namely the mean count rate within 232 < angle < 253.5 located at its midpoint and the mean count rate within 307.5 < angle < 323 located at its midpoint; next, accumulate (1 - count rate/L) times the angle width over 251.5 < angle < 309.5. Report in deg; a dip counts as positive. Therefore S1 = 9.0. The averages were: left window 1.39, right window 1.38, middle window 1.17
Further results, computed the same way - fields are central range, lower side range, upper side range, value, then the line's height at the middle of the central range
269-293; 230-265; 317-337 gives 6.64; 1.4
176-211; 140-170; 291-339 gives 6.45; 1.22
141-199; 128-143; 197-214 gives 2.47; 1.13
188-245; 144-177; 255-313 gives -0.50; 1.17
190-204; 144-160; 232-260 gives 3.08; 1.29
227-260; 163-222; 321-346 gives -4.72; 1.2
